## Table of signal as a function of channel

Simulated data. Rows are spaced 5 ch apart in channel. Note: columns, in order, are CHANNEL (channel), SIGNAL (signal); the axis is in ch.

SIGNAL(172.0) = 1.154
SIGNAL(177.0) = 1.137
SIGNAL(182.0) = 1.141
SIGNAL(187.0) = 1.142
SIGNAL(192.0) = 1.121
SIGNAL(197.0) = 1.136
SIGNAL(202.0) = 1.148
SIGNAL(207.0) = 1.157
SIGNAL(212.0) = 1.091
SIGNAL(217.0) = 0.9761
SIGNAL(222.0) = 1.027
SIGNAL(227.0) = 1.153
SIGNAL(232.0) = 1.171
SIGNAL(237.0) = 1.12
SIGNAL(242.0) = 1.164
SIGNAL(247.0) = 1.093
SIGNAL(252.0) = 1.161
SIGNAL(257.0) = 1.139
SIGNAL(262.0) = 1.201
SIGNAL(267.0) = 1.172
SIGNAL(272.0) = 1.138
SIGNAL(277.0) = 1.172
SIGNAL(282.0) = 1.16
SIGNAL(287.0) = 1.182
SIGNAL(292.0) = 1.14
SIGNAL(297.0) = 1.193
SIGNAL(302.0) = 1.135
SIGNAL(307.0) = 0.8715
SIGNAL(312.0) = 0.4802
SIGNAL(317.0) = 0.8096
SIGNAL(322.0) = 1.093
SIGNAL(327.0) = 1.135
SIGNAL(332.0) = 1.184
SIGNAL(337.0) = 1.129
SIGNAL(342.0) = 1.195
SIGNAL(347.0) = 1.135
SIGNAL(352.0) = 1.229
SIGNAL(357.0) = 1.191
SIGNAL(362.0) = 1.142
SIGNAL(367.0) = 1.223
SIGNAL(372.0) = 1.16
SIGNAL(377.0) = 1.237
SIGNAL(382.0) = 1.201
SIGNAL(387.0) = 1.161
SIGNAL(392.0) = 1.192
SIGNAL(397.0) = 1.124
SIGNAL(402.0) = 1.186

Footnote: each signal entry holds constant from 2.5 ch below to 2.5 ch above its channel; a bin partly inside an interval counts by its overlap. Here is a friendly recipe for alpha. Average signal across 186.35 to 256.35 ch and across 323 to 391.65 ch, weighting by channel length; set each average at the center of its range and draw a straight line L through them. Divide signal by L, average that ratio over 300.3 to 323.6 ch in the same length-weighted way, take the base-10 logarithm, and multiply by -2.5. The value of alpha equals 0.32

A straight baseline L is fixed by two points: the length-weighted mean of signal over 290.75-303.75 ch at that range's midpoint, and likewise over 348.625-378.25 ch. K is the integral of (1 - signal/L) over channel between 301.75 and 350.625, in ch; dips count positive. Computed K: 6.6 ch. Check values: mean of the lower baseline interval 1.16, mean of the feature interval 1.02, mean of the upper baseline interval 1.19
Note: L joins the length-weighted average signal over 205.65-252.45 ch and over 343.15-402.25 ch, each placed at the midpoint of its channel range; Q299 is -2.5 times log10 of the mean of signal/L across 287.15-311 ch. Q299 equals 0.09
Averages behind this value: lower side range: 1.11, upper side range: 1.18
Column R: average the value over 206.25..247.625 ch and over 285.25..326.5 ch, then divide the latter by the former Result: 0.90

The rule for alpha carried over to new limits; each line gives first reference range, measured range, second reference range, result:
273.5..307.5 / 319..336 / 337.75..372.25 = 0.034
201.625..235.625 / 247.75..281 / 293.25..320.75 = -0.155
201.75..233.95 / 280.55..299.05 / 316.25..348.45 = -0.059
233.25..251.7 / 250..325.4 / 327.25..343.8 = 0.076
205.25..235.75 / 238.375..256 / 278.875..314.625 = -0.066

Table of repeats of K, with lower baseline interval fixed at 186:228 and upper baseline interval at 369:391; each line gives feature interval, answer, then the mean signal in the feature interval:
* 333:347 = 0.1 ch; 1.16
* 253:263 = -0.3 ch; 1.16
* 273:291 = -0.4 ch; 1.17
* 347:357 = -0.2 ch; 1.2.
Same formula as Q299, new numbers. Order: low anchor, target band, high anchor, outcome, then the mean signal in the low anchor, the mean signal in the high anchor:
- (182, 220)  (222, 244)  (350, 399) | -0.01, 1.11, 1.19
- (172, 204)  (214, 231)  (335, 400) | 0.08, 1.14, 1.18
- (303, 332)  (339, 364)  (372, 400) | -0.13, 0.918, 1.18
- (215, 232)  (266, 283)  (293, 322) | -0.18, 1.07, 0.927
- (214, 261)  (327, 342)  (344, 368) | 0.01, 1.11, 1.18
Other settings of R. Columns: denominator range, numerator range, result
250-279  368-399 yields 1.02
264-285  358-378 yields 1.02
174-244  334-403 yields 1.05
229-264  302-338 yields 0.84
